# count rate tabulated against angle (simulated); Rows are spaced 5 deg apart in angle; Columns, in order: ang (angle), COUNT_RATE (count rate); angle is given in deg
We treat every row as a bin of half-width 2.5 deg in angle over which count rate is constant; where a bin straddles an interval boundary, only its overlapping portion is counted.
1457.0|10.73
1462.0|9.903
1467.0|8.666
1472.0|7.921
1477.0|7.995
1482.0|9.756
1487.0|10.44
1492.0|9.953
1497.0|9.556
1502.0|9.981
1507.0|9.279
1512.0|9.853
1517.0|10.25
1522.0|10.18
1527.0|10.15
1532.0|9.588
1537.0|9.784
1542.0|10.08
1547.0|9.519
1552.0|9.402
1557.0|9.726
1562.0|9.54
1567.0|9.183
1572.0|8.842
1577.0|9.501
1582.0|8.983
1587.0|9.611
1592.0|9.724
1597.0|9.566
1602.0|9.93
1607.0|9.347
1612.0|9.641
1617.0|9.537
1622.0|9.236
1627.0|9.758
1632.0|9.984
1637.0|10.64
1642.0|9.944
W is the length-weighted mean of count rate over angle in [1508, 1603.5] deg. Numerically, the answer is 9.64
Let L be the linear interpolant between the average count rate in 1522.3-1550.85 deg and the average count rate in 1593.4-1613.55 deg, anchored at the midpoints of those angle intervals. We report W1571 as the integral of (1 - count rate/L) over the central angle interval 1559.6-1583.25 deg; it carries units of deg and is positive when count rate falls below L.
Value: 1.23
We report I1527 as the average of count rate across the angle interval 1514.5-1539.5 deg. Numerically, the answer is 9.99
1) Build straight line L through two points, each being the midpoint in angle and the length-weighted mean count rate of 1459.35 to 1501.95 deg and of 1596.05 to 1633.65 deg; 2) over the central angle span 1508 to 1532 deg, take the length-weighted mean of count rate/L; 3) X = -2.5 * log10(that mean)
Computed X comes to -0.07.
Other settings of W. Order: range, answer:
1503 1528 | 9.93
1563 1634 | 9.49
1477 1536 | 9.82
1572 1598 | 9.41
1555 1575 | 9.32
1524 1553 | 9.78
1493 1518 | 9.77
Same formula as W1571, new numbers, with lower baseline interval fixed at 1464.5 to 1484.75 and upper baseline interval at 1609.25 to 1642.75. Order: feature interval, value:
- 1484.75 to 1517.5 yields -3.9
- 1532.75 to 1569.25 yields -1.6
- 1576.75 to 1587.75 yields 0.2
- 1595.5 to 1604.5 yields -0.2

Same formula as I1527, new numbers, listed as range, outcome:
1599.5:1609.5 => 9.64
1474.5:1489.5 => 9.4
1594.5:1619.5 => 9.6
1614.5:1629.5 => 9.51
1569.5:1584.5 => 9.11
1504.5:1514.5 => 9.57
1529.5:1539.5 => 9.69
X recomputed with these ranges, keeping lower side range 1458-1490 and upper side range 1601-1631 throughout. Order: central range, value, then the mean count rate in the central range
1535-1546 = -0.06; 9.88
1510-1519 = -0.08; 10.1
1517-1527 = -0.10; 10.2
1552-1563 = -0.02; 9.59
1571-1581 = 0.03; 9.19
